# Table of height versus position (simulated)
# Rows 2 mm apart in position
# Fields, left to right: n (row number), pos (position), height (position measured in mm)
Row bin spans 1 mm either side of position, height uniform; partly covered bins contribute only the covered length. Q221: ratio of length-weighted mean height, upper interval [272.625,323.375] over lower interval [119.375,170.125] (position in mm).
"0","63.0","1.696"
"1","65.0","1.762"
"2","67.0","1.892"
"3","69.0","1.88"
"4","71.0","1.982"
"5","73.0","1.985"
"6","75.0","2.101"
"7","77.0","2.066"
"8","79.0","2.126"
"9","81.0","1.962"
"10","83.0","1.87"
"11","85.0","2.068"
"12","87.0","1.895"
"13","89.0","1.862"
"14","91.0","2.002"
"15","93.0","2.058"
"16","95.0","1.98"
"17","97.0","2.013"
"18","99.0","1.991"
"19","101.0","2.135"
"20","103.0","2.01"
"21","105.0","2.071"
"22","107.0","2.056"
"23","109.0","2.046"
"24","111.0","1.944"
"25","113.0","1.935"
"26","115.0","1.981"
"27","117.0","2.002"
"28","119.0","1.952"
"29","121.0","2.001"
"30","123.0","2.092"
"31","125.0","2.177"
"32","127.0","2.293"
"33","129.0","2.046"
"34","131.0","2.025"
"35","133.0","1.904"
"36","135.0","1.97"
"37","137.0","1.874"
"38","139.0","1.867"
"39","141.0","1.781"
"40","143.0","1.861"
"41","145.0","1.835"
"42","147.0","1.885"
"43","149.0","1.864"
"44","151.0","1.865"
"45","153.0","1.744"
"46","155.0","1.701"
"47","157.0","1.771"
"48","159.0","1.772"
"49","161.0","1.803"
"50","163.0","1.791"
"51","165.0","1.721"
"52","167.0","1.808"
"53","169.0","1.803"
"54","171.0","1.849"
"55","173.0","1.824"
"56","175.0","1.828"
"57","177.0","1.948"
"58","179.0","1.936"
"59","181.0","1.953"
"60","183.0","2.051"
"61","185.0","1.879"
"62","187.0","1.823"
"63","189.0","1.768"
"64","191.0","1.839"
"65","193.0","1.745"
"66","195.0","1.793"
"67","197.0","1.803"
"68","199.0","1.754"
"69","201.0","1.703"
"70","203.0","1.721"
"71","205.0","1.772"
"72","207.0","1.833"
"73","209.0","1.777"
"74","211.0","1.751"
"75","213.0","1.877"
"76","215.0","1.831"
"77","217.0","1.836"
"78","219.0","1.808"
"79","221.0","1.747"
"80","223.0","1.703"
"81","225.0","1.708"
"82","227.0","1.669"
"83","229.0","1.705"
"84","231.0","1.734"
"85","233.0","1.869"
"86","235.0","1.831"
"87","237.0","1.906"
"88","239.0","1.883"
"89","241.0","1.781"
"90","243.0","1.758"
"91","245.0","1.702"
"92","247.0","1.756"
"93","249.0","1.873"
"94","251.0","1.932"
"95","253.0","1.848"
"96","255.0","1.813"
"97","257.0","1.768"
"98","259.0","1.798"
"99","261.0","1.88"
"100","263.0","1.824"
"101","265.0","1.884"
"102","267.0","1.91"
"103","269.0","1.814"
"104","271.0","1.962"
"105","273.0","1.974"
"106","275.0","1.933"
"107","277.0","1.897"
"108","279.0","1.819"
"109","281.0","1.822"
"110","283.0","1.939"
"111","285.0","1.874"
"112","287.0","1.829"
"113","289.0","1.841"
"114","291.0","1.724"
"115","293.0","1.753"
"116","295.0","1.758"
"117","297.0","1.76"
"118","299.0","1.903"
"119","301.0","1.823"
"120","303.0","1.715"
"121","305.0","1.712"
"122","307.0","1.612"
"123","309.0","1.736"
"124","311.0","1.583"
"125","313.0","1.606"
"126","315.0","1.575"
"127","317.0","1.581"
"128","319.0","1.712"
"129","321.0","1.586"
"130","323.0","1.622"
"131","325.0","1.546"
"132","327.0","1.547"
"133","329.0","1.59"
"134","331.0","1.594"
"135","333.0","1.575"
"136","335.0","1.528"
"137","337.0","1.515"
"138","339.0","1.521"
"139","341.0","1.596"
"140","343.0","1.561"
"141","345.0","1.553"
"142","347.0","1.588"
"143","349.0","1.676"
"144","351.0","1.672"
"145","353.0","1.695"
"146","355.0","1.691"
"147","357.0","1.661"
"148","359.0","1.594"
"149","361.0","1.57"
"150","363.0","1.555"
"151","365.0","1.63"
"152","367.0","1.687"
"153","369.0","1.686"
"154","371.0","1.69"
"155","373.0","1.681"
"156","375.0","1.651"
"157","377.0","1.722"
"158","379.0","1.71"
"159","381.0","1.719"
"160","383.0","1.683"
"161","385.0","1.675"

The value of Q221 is 0.93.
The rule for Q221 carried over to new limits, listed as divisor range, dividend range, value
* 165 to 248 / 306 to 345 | 0.88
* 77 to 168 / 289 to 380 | 0.85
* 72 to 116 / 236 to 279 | 0.92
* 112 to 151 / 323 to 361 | 0.81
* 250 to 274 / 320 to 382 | 0.87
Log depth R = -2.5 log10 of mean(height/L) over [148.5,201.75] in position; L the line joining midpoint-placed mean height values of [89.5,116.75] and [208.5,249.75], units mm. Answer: 0.04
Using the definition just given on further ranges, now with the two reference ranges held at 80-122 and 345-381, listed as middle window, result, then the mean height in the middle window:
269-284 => -0.08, 1.9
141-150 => 0.05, 1.85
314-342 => 0.08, 1.58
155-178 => 0.06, 1.81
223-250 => 0.02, 1.78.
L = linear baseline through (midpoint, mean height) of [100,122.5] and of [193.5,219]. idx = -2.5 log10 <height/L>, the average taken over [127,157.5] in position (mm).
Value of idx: 0.03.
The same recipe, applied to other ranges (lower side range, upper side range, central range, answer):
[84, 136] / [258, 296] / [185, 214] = 0.08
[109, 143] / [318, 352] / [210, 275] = -0.03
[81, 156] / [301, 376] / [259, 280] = -0.09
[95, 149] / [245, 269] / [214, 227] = 0.07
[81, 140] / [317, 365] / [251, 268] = -0.06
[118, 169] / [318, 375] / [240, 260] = -0.03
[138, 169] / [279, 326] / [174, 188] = -0.07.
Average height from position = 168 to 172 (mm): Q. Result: 1.83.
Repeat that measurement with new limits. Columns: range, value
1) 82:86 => 1.97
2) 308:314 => 1.64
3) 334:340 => 1.52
